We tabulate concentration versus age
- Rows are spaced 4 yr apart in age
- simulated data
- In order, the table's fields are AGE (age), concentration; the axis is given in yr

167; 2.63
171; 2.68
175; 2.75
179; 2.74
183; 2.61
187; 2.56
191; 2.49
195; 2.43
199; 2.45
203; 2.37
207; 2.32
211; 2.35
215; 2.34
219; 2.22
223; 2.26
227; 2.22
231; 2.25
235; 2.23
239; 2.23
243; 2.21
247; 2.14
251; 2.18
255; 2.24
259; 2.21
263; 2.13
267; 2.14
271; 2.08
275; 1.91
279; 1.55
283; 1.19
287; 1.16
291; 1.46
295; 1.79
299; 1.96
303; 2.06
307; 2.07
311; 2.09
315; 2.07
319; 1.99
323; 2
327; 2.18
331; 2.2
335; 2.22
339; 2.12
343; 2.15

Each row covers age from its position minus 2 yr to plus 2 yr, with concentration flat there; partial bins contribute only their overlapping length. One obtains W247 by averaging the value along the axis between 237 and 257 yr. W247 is 2.2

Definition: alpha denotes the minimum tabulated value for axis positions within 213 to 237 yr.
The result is 2.22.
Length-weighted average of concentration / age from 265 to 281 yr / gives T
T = 1.92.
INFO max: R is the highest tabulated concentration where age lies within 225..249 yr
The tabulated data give 2.25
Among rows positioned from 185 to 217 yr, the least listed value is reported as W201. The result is 2.32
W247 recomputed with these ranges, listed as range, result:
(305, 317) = 2.08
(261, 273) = 2.12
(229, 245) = 2.23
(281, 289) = 1.17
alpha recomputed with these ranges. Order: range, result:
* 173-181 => 2.74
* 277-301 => 1.16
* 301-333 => 1.99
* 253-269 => 2.13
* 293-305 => 1.79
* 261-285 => 1.19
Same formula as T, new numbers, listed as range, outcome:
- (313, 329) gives 2.06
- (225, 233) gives 2.24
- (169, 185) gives 2.69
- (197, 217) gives 2.37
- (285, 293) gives 1.31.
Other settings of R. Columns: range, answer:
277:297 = 1.79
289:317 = 2.09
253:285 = 2.24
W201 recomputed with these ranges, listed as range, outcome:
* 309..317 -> 2.07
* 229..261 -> 2.14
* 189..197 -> 2.43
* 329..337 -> 2.2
